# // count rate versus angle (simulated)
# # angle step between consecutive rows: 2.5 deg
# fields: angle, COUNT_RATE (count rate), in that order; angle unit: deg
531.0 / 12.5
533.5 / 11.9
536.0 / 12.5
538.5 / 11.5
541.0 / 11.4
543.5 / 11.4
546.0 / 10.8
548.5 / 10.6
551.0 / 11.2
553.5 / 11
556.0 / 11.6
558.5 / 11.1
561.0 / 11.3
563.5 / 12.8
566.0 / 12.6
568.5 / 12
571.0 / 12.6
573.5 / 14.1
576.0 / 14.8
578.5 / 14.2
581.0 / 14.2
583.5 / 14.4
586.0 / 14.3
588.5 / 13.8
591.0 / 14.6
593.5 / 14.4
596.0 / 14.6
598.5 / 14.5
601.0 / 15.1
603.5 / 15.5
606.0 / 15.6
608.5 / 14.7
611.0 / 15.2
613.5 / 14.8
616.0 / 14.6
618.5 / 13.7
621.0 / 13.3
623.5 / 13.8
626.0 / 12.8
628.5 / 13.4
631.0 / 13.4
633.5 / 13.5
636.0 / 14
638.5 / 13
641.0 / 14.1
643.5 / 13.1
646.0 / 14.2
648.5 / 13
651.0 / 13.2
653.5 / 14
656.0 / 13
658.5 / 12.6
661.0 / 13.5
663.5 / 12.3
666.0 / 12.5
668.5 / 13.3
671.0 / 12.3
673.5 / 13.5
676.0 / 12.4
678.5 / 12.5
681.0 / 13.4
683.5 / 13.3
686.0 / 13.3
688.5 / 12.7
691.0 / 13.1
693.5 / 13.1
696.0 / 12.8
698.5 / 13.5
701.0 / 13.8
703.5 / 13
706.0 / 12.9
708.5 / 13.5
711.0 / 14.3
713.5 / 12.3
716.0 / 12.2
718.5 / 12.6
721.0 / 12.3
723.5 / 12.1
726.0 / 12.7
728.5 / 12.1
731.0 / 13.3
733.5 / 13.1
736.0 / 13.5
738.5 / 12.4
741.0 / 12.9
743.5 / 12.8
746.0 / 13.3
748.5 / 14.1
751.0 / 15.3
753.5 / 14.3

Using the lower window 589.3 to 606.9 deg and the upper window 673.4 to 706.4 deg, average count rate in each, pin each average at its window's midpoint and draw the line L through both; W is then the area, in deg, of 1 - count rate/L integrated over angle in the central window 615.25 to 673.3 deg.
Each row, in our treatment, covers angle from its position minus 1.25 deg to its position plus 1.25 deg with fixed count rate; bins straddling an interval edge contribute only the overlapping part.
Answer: 2.7 deg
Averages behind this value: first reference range 14.9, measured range 13.3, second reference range 13.1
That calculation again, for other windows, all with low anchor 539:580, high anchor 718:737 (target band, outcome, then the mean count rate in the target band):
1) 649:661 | -0.7 deg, 13.2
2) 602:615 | -3.0 deg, 15.1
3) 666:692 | -0.9 deg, 13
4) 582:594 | -2.1 deg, 14.3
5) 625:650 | -2.2 deg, 13.5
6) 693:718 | -1.0 deg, 13.1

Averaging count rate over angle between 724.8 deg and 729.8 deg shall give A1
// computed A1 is 12.4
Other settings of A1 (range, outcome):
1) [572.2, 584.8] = 14.3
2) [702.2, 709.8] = 13.1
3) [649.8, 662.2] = 13.3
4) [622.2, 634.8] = 13.4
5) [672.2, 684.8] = 13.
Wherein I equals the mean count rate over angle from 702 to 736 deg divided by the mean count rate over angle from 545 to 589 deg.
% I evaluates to 1.0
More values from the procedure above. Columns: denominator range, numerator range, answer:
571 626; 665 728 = 0.90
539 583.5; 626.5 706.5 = 1.07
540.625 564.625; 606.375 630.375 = 1.24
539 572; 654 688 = 1.12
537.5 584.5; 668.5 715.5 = 1.06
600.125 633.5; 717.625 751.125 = 0.91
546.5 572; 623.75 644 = 1.15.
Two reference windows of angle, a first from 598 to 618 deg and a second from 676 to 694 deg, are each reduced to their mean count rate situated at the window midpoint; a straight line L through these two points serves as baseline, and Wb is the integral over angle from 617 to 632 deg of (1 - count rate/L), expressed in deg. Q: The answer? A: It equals 1.2 deg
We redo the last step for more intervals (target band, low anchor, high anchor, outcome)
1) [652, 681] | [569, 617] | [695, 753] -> 1.7 deg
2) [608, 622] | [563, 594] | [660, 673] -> -1.1 deg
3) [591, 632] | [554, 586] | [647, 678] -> -4.4 deg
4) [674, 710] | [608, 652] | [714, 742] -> -0.2 deg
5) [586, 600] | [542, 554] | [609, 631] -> -1.7 deg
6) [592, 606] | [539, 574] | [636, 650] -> -2.5 deg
